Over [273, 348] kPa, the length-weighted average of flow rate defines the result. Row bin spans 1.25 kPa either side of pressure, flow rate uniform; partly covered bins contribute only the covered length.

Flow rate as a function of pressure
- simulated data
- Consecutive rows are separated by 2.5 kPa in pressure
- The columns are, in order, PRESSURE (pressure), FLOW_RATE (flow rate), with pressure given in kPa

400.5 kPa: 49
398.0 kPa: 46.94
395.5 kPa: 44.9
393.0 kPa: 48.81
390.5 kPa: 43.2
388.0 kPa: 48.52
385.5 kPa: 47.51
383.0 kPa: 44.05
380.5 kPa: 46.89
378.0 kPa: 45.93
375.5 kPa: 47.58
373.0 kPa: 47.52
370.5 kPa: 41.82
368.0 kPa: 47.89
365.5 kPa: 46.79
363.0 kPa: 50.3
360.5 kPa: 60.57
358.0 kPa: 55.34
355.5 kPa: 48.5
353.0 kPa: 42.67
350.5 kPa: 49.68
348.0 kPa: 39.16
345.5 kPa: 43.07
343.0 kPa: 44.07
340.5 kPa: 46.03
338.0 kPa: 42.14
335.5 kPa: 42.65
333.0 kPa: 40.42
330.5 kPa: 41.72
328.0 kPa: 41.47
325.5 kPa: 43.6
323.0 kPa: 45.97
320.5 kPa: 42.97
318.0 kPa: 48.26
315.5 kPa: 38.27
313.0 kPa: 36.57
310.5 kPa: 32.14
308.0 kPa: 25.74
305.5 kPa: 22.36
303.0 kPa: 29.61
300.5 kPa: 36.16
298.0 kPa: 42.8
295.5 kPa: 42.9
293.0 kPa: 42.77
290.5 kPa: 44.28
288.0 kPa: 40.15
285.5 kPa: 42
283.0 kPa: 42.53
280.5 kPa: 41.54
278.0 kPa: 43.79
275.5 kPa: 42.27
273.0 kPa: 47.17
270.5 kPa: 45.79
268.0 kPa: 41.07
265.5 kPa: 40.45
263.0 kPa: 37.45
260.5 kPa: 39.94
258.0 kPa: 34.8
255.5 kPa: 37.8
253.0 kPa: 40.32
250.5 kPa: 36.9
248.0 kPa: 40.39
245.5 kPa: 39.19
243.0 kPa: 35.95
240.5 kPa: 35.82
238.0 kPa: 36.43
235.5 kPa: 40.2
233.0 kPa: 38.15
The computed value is 40.4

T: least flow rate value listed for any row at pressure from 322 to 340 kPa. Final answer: 40.42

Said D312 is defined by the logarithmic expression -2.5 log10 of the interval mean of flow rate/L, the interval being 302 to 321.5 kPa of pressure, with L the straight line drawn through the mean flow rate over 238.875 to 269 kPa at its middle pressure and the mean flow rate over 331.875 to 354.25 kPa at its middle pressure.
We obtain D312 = 0.206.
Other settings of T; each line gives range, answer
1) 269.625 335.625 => 22.36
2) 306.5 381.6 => 25.74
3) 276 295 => 40.15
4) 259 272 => 37.45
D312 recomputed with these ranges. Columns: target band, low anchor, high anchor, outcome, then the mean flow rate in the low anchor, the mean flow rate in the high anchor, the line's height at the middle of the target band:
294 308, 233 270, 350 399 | 0.23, 38.5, 47.7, 42.2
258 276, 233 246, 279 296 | -0.03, 37.5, 42.3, 40.2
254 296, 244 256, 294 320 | -0.11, 38.9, 35.8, 37.5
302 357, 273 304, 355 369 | 0.17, 41.2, 51.8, 47.1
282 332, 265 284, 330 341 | 0.10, 43.2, 42.4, 42.8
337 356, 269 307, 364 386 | 0.00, 40.3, 46.2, 44.3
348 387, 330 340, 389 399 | -0.09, 42.1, 46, 44.2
